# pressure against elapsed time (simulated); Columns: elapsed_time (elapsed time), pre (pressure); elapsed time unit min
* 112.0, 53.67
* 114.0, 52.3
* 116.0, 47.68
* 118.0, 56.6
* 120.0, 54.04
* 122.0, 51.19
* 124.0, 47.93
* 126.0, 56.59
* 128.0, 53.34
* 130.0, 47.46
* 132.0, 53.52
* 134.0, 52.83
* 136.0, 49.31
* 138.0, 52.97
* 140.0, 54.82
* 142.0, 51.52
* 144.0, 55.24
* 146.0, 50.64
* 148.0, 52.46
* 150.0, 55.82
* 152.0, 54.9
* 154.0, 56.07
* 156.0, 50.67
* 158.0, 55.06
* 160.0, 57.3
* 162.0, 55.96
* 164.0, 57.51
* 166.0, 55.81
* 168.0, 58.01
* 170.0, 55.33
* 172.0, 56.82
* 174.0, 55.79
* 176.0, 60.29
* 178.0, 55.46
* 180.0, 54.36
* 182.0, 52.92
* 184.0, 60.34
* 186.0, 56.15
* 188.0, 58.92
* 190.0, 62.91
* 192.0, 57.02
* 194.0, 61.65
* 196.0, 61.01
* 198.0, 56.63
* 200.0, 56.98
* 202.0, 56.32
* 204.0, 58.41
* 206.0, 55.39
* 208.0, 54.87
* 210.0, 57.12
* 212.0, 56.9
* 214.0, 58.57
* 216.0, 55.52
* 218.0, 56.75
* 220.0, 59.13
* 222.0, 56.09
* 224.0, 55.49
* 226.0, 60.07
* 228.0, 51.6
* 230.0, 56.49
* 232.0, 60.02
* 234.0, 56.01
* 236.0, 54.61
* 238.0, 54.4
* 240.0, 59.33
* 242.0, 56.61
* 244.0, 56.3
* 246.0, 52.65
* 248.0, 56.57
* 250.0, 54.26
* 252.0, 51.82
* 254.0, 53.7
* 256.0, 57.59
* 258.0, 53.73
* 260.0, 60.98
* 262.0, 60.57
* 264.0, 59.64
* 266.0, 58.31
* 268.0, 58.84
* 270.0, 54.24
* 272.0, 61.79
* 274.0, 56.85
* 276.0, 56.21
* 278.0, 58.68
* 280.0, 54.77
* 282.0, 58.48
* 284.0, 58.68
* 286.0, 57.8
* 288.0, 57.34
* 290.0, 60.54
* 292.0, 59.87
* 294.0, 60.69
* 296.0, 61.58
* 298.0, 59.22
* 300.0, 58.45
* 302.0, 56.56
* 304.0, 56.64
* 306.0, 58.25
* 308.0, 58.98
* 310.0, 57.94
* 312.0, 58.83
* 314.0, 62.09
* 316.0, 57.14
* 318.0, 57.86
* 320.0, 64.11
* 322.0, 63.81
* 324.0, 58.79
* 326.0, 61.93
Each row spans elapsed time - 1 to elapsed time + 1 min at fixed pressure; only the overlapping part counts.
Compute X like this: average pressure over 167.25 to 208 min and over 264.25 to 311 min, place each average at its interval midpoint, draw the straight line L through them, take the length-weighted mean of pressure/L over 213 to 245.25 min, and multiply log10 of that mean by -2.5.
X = 0.02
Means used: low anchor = 57.5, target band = 56.7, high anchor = 58.3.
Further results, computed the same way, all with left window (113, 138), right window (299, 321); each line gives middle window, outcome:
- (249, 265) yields 0.006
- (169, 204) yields -0.066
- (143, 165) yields -0.034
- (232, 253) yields 0.016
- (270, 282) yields 0.002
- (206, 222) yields -0.031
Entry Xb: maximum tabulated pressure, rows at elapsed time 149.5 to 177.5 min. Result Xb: 60.29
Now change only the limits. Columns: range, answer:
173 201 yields 62.91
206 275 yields 61.79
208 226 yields 60.07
